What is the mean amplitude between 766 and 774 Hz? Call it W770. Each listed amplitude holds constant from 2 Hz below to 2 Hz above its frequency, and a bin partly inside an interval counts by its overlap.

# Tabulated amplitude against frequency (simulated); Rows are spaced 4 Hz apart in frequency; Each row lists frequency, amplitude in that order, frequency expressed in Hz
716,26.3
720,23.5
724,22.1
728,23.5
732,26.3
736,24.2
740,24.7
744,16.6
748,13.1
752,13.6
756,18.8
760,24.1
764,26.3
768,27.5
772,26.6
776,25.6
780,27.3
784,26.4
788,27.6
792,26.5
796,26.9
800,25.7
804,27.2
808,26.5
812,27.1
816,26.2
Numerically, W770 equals 27.1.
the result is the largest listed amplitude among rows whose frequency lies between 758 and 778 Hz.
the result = 27.5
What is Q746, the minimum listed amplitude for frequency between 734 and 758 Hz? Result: 13.1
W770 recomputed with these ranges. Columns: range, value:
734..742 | 24.4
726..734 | 24.9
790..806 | 26.6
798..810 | 26.5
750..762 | 18.8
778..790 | 27.1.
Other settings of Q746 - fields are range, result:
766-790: 25.6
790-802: 25.7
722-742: 22.1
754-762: 18.8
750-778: 13.6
